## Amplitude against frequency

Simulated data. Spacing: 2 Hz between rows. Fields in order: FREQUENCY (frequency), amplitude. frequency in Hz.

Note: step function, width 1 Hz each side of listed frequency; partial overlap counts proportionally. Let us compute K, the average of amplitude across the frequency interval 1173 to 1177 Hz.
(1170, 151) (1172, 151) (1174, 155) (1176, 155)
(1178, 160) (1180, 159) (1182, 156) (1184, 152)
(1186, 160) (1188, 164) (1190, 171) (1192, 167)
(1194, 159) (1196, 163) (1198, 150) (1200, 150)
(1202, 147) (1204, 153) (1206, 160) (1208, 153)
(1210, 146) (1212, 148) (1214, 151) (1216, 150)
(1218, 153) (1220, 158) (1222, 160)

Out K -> 155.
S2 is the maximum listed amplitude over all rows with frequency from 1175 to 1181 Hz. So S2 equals 160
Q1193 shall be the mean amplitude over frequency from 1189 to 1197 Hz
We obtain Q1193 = 165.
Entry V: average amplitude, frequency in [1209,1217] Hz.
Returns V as 149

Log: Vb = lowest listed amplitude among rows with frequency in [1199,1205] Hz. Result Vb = 147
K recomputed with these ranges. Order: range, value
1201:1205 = 150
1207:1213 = 149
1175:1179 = 158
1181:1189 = 158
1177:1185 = 157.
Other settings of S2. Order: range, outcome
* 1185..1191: 171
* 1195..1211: 163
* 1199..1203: 150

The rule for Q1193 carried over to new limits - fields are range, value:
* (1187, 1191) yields 168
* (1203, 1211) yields 153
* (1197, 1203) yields 149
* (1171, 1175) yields 153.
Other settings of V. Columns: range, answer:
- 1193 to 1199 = 157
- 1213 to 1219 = 151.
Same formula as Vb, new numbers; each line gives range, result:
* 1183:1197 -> 152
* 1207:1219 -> 146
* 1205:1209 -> 153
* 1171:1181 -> 151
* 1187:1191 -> 164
